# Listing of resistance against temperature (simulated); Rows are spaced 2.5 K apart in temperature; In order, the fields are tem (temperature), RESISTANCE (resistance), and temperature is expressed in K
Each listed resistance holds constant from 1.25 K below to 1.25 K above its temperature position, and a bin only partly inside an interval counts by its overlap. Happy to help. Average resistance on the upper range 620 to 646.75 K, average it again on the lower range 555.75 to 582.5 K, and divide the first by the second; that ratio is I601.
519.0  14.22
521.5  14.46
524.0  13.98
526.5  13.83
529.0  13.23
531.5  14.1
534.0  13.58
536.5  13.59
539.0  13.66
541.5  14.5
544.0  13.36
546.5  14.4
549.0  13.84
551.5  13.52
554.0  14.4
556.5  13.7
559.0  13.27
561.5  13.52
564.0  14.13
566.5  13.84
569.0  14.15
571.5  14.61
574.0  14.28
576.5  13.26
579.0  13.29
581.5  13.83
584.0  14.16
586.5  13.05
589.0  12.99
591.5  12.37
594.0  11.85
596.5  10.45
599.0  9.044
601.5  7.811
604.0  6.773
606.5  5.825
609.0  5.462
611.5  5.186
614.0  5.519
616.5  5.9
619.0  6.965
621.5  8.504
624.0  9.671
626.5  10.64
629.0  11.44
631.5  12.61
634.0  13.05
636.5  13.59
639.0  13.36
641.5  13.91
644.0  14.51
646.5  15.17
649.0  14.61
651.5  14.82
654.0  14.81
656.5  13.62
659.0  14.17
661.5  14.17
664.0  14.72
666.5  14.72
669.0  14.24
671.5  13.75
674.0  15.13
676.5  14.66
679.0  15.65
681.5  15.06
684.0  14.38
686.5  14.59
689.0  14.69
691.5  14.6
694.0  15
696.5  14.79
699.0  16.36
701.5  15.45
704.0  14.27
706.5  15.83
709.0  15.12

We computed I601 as 0.89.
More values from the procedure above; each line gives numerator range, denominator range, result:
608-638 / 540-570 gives 0.66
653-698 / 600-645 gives 1.54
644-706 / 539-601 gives 1.11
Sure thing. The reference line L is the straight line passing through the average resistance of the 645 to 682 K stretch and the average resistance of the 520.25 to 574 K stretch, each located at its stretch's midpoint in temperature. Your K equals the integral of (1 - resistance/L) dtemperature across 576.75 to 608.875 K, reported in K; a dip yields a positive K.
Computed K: 7.55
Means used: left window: 13.9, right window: 14.6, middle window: 10.8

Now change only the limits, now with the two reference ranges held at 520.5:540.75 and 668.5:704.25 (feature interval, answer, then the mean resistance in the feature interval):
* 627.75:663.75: 1.79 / 13.9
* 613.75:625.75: 5.68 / 7.6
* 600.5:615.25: 8.51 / 6.07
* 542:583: 0.52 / 13.9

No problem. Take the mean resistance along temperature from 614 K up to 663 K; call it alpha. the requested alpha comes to 12.2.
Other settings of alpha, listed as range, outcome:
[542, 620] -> 11.5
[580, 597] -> 12.8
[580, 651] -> 10.7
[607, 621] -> 5.95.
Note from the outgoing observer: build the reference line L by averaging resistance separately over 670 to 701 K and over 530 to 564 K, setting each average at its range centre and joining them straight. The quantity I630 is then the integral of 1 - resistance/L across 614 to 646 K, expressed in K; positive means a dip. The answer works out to 7.58 K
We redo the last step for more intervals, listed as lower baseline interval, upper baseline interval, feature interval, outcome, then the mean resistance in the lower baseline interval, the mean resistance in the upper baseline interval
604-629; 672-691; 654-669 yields -2.2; 7.28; 14.8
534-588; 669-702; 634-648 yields 0.5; 13.8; 14.9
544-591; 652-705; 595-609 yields 6.2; 13.8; 14.7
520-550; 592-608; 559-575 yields -3.8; 13.9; 8.75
